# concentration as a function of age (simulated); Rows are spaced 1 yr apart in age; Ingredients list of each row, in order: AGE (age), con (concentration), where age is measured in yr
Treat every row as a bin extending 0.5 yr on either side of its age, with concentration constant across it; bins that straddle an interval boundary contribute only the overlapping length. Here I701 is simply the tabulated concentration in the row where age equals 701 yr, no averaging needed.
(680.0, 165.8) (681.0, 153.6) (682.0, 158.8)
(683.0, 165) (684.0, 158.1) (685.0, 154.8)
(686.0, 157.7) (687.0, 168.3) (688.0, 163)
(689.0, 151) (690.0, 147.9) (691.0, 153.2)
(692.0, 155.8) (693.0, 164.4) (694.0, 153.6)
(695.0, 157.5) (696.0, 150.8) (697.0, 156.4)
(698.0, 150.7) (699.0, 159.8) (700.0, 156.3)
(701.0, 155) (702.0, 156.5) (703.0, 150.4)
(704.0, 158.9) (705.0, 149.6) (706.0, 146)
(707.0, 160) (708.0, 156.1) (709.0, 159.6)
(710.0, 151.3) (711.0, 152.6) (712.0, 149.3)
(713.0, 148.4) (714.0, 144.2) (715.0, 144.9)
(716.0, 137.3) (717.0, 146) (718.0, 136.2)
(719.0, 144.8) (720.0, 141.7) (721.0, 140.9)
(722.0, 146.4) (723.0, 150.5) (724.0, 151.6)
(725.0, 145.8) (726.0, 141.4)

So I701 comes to 155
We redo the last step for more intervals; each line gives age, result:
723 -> 150.5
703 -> 150.4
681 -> 153.6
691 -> 153.2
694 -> 153.6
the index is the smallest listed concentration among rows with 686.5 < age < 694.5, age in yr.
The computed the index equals 147.9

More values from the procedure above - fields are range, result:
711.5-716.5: 137.3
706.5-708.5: 156.1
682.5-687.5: 154.8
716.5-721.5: 136.2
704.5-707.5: 146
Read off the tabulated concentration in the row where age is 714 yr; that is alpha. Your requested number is 144.2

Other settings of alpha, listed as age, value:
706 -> 146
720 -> 141.7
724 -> 151.6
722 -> 146.4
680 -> 165.8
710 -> 151.3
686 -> 157.7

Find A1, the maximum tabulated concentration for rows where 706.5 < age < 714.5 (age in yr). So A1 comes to 160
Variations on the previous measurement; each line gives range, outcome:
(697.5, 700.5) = 159.8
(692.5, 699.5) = 164.4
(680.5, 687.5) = 168.3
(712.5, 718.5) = 148.4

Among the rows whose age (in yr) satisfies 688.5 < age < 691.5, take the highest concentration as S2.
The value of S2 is 153.2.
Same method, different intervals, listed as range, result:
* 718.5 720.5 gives 144.8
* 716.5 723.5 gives 150.5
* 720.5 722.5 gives 146.4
